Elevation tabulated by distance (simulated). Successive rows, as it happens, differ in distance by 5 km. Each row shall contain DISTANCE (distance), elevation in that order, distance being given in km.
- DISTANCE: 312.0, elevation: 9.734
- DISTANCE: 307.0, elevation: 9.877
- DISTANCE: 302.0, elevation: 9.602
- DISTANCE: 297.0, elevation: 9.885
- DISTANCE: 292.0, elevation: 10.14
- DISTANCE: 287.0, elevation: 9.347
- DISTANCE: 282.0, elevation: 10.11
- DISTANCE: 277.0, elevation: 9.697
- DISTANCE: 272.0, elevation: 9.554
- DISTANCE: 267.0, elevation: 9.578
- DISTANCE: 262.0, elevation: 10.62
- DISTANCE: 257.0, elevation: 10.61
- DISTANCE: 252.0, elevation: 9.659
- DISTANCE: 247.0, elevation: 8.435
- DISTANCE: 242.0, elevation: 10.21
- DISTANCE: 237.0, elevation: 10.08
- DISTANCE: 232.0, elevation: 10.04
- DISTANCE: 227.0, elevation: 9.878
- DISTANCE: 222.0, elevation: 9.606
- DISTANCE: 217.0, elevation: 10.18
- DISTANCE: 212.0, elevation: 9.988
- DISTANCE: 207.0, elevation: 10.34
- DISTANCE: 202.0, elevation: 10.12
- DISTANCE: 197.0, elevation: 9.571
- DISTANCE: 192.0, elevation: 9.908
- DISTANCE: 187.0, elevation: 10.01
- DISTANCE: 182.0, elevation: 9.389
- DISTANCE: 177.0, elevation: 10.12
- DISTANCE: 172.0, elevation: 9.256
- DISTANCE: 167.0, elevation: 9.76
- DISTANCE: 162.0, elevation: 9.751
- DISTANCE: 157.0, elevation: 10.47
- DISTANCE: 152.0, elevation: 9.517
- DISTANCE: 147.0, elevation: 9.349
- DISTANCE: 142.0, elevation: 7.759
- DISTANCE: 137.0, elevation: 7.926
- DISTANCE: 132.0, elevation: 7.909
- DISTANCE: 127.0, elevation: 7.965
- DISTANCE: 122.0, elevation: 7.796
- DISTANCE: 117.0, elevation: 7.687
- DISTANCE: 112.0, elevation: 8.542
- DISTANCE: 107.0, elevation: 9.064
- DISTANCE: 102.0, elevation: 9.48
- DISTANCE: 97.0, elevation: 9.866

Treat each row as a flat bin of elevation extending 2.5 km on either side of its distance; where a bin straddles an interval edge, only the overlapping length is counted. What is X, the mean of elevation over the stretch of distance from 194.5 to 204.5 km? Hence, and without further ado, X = 9.85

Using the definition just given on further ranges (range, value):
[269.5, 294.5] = 9.77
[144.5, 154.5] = 9.43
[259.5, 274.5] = 9.92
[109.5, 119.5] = 8.11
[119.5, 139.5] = 7.9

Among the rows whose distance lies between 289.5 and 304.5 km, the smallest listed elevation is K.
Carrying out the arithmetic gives 9.602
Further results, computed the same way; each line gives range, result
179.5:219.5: 9.389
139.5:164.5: 7.759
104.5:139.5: 7.687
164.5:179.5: 9.256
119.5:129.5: 7.796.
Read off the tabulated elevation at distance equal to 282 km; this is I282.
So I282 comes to 10.11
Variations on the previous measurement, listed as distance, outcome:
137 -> 7.926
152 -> 9.517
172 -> 9.256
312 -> 9.734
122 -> 7.796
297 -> 9.885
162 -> 9.751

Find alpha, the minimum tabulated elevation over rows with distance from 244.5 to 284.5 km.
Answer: 8.435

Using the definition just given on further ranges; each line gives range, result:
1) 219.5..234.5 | 9.606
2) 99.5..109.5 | 9.064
